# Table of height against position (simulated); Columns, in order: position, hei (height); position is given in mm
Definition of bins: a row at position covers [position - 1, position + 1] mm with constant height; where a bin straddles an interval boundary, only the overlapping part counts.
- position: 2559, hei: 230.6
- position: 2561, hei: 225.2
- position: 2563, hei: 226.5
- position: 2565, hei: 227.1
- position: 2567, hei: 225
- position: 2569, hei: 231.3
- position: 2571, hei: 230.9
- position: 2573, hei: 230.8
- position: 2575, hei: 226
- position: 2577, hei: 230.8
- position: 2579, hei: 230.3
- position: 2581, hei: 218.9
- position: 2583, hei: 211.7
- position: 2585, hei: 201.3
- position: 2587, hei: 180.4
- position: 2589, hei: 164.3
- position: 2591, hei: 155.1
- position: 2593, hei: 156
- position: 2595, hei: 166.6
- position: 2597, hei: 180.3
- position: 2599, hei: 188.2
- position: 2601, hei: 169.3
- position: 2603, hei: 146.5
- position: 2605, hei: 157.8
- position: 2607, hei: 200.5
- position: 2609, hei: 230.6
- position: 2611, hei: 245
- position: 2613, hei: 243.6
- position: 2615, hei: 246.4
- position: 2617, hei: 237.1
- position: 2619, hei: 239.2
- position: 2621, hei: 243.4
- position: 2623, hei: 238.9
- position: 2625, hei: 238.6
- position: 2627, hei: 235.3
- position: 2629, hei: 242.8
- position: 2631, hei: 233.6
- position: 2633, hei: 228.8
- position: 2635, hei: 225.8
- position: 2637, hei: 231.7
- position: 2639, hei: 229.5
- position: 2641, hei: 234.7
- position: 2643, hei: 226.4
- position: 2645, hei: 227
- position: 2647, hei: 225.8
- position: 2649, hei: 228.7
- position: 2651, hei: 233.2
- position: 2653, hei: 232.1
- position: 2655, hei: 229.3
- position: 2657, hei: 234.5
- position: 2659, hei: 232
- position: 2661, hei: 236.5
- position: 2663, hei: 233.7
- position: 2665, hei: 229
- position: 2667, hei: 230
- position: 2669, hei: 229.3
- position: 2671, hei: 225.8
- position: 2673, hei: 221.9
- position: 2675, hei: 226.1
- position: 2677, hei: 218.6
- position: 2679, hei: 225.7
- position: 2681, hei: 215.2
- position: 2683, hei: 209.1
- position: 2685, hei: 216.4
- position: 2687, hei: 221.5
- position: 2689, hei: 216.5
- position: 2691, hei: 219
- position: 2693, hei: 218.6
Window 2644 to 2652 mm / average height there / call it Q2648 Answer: 229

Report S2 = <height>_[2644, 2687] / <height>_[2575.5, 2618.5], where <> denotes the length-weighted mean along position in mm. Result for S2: 1.14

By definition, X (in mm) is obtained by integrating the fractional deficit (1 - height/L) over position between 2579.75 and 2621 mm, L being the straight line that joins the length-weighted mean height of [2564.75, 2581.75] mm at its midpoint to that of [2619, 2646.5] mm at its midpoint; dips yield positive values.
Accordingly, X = 5.8 mm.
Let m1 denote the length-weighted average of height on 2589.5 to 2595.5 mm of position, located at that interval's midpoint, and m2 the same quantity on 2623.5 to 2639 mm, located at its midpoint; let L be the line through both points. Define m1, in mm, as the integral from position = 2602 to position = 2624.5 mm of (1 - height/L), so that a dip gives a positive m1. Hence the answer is -2.4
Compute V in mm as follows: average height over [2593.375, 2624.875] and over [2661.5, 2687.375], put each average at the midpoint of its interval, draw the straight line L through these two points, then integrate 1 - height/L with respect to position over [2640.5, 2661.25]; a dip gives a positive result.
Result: -1.2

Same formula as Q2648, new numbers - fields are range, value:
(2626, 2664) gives 232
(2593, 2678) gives 222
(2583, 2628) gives 203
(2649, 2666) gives 232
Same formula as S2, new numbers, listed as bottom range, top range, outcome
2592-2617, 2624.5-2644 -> 1.19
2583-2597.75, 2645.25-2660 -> 1.32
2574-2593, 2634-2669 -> 1.15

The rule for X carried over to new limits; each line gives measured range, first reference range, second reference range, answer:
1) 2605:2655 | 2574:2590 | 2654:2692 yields -3.4 mm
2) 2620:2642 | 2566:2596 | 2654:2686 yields -1.9 mm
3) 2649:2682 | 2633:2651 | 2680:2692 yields -0.9 mm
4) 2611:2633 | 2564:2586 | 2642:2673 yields -1.2 mm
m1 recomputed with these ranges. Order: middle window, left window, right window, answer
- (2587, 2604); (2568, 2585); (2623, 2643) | 4.6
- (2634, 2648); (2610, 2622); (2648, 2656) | 0.3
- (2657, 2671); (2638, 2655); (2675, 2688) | -0.5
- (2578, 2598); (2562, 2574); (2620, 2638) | 3.8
